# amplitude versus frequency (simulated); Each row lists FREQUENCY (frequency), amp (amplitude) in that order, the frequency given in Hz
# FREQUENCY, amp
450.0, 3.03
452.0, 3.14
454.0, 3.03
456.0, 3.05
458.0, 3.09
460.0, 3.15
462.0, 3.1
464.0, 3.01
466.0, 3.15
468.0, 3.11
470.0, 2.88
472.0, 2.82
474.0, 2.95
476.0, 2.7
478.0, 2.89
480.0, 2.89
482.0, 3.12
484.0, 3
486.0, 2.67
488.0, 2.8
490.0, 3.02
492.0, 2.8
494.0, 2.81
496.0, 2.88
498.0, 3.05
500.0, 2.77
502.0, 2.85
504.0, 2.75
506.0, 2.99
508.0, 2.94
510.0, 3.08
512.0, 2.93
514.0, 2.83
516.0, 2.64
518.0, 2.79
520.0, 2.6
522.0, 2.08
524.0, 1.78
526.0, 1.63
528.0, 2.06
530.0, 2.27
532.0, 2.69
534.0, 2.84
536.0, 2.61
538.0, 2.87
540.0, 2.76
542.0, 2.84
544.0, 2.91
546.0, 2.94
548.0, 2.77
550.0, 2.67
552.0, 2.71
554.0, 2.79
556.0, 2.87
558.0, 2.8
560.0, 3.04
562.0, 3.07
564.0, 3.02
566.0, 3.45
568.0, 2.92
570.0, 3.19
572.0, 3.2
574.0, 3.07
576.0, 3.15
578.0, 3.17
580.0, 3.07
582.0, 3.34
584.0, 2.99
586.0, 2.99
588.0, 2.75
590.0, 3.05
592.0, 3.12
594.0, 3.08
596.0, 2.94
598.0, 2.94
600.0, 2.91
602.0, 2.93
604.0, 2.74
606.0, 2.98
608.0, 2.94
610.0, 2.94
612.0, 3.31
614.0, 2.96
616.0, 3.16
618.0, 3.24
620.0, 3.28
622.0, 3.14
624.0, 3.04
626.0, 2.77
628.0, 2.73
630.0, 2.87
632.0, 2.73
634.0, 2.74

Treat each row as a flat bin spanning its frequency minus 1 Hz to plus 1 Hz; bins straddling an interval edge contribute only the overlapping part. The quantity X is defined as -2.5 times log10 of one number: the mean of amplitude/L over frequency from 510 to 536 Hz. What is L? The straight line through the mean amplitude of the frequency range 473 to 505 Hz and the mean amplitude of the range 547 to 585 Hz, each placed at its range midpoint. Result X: 0.19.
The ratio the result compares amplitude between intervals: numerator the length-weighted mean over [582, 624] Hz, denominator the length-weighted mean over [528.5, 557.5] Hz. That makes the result 1.10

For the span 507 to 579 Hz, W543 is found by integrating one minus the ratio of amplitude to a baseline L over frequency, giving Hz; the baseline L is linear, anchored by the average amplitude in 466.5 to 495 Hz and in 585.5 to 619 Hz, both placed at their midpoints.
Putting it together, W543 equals 4.2 Hz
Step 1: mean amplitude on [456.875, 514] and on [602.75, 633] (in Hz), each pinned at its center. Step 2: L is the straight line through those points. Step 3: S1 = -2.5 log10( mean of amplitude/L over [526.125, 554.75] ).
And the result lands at 0.114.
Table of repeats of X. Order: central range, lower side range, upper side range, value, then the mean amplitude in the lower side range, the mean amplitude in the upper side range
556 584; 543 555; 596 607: -0.10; 2.8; 2.9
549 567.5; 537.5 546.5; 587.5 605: -0.02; 2.86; 2.95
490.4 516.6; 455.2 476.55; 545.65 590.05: 0.05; 3.01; 3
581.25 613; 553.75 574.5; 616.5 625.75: 0.04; 3.05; 3.14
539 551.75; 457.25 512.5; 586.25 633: 0.06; 2.94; 2.98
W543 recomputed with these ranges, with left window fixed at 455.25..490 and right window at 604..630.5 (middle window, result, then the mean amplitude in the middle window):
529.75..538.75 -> 0.9 Hz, 2.68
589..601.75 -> 0.0 Hz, 3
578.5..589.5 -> -0.1 Hz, 3.04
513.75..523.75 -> 1.6 Hz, 2.51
